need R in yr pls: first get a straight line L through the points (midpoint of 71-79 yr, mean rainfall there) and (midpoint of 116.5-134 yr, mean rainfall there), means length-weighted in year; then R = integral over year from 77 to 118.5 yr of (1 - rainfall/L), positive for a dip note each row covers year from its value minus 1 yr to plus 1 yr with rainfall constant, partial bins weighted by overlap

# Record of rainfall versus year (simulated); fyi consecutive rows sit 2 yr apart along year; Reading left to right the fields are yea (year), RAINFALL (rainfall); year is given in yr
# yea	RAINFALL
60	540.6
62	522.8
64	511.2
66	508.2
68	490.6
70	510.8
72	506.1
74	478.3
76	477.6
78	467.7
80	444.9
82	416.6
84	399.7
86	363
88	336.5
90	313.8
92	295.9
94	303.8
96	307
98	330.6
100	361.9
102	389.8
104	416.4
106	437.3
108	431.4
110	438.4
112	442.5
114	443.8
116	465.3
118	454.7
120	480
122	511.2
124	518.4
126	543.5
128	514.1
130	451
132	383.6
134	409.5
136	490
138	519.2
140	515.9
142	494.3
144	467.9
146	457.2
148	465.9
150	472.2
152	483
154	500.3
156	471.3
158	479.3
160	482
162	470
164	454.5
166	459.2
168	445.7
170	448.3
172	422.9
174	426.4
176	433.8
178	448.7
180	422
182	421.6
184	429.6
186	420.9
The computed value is 7.6 yr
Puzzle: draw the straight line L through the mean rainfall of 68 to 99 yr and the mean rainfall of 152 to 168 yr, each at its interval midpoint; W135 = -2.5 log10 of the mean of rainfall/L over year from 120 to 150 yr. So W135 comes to -0.08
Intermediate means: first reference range 400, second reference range 473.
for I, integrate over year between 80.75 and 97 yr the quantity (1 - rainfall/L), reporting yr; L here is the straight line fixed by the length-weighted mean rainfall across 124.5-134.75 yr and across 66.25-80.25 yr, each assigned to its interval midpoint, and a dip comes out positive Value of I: 4.62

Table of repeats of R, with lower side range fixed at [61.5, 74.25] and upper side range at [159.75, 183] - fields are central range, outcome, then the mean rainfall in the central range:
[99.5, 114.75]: 1.89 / 422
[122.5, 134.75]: -0.10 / 473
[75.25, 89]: 2.29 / 414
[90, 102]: 4.00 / 325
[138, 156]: -1.01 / 484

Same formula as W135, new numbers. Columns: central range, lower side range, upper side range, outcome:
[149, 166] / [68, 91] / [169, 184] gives -0.105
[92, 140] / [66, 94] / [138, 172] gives 0.029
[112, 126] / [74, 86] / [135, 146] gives -0.015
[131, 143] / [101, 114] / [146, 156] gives -0.017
